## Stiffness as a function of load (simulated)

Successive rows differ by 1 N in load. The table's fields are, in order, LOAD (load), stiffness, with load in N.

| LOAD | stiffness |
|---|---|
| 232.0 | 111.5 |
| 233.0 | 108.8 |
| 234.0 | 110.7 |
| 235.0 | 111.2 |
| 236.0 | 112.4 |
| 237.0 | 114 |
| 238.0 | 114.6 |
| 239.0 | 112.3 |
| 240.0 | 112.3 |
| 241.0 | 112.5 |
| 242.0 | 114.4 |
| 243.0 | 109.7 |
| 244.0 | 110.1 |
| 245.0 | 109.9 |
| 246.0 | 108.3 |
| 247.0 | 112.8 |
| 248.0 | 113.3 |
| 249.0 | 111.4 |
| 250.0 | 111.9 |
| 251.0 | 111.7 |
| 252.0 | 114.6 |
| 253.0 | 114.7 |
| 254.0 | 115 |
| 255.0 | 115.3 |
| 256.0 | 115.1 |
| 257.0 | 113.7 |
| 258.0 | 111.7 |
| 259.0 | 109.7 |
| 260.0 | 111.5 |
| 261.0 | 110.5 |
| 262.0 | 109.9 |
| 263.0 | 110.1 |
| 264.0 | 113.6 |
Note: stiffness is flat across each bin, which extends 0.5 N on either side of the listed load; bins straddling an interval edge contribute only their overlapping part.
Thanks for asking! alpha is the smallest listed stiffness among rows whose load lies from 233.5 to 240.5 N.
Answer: 110.7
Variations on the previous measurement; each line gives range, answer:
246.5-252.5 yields 111.4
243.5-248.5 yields 108.3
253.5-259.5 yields 109.7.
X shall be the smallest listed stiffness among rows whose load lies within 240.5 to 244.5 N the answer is 109.7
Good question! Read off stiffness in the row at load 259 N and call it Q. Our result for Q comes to 109.7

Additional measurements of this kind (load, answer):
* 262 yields 109.9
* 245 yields 109.9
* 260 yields 111.5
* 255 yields 115.3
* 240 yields 112.3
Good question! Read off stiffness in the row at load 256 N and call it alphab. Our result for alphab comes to 115.1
